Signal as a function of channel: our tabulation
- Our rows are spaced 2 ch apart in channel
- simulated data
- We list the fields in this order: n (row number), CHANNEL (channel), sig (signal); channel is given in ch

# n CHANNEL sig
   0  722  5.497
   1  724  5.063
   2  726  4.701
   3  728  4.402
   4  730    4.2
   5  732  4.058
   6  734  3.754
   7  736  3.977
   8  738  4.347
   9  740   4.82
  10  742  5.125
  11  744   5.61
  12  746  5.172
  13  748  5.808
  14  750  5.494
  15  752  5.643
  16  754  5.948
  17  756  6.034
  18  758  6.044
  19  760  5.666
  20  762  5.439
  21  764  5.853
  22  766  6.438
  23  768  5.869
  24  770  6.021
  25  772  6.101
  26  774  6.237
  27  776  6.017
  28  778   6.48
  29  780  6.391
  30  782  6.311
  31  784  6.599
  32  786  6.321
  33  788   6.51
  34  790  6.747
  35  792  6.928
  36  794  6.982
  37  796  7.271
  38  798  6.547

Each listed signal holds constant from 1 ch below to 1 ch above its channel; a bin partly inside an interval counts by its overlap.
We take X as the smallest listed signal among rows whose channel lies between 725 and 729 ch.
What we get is 4.402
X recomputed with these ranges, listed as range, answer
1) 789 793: 6.747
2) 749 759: 5.494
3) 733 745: 3.754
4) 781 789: 6.311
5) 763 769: 5.853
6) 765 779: 5.869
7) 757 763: 5.439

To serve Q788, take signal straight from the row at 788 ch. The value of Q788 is 6.51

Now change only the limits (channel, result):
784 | 6.599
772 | 6.101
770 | 6.021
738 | 4.347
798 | 6.547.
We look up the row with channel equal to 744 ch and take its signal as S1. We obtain 5.61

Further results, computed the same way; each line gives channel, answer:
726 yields 4.701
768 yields 5.869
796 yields 7.271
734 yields 3.754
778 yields 6.48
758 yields 6.044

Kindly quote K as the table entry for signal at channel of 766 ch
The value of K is 6.438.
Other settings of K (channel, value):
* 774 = 6.237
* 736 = 3.977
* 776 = 6.017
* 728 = 4.402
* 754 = 5.948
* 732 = 4.058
